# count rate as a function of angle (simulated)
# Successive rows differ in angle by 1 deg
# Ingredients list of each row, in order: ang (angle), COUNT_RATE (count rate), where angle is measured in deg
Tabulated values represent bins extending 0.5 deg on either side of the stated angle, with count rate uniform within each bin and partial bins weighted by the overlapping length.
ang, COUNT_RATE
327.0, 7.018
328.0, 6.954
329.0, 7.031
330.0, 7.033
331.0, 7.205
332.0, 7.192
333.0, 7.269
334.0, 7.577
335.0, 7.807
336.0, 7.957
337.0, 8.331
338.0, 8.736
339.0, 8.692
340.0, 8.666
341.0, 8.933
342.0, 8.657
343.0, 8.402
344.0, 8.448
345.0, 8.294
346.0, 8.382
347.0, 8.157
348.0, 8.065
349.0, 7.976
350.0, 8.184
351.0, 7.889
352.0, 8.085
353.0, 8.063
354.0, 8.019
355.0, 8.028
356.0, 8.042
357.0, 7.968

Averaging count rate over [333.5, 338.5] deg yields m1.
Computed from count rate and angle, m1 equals 8.08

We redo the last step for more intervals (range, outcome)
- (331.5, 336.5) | 7.56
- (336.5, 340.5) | 8.61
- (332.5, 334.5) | 7.42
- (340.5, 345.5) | 8.55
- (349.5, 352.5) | 8.05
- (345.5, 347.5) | 8.27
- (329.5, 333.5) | 7.17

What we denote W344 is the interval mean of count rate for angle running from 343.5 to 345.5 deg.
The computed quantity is 8.37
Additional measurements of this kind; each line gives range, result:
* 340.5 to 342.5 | 8.79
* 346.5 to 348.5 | 8.11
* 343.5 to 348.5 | 8.27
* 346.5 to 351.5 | 8.05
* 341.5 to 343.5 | 8.53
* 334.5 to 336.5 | 7.88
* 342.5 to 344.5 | 8.43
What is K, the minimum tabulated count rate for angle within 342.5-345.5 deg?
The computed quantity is 8.294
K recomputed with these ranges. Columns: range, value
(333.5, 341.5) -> 7.577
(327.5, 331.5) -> 6.954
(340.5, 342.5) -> 8.657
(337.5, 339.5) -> 8.692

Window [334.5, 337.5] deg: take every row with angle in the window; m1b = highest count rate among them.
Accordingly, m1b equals 8.331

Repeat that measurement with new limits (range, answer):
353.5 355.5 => 8.028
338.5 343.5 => 8.933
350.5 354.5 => 8.085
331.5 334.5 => 7.577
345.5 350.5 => 8.382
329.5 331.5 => 7.205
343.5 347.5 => 8.448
